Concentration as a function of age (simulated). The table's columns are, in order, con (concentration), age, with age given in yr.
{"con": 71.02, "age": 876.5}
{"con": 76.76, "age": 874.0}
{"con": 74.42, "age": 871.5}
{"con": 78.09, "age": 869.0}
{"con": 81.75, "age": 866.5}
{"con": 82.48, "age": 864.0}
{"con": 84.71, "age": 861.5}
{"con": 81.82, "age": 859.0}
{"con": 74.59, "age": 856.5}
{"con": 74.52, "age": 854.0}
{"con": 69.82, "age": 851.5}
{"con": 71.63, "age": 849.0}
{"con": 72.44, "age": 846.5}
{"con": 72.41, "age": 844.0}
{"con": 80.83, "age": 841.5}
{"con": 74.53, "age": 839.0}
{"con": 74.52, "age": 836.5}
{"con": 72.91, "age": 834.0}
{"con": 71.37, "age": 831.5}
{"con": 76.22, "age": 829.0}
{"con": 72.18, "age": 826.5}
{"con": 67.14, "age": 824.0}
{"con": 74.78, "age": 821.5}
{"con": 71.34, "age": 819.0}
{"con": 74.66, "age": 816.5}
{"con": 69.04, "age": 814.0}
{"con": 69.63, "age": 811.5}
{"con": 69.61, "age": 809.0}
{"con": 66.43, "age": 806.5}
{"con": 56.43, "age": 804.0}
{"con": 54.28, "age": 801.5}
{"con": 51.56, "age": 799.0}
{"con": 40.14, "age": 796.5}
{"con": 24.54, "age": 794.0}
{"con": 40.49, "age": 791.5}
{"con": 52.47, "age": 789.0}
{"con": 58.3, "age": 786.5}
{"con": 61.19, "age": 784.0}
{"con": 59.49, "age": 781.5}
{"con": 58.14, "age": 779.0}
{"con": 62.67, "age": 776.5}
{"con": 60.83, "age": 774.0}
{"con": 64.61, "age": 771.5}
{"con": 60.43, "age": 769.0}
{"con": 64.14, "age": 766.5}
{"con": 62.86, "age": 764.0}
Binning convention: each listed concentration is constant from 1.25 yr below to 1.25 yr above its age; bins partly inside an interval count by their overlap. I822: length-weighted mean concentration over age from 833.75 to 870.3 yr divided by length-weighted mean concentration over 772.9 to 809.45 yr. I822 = 1.42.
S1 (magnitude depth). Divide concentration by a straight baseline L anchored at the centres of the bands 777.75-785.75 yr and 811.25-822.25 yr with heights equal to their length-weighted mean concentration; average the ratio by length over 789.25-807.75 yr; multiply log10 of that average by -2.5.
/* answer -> 0.343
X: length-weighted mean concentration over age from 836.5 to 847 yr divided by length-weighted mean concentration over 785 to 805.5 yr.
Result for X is 1.58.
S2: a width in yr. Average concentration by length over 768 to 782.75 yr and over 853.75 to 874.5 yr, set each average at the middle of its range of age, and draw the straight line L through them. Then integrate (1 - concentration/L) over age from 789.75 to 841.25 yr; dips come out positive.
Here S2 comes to 4.3 yr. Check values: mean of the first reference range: 61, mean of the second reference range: 79.1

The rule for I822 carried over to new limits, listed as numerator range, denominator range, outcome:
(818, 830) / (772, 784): 1.19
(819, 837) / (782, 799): 1.54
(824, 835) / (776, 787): 1.21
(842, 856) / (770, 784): 1.19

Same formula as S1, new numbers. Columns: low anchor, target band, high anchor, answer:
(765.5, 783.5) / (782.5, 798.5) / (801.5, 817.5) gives 0.337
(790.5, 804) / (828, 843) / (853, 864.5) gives -0.141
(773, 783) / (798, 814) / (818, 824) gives 0.099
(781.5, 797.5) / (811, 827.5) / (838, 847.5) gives -0.139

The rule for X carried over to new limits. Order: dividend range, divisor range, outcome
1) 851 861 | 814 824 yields 1.06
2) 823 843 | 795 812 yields 1.29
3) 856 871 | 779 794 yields 1.54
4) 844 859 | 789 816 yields 1.34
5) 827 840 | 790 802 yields 1.77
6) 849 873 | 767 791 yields 1.31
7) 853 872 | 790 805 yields 1.78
